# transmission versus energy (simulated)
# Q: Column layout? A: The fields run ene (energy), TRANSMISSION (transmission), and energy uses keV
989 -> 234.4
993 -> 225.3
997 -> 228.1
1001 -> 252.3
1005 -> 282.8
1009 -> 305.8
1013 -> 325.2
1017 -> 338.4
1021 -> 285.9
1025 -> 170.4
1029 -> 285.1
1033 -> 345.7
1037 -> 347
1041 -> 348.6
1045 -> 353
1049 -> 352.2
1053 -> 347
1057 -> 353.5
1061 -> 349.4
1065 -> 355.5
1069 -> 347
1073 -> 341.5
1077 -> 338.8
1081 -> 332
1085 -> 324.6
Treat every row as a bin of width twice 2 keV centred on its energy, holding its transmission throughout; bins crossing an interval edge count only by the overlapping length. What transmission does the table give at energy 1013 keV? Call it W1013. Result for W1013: 325.2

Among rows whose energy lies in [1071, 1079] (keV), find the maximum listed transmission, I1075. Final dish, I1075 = 341.5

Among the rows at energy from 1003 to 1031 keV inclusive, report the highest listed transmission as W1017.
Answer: 338.4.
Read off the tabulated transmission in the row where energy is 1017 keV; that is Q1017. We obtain 338.4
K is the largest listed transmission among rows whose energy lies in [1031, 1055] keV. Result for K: 353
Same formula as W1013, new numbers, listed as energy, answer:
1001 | 252.3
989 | 234.4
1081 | 332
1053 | 347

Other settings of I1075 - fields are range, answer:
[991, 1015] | 325.2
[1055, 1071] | 355.5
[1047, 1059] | 353.5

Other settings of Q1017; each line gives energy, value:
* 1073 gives 341.5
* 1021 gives 285.9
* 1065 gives 355.5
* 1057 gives 353.5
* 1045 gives 353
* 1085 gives 324.6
